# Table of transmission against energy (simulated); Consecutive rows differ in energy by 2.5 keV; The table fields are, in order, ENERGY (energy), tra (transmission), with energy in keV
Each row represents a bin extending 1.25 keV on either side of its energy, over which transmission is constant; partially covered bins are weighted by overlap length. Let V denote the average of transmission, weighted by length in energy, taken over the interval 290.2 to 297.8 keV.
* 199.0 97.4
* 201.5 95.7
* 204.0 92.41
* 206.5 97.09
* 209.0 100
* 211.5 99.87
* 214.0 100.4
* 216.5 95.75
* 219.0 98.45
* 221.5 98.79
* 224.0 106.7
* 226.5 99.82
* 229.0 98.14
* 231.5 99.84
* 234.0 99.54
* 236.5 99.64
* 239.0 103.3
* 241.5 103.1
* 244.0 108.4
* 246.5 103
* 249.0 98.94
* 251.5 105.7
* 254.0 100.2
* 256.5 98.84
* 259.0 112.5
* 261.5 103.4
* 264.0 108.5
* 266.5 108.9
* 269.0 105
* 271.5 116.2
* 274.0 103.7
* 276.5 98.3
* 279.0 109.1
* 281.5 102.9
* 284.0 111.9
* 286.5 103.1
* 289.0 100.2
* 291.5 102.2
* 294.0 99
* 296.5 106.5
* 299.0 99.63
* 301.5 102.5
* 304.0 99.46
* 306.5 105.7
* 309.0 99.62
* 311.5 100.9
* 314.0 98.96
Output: 103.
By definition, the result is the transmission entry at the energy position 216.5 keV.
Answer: 95.75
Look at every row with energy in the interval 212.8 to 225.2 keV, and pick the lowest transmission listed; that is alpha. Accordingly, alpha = 95.75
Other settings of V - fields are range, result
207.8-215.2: 100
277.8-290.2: 105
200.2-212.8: 97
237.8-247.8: 104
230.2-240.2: 101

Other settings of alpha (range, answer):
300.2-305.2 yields 99.46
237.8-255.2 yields 98.94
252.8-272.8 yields 98.84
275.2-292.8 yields 98.3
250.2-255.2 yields 100.2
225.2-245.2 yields 98.14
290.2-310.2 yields 99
